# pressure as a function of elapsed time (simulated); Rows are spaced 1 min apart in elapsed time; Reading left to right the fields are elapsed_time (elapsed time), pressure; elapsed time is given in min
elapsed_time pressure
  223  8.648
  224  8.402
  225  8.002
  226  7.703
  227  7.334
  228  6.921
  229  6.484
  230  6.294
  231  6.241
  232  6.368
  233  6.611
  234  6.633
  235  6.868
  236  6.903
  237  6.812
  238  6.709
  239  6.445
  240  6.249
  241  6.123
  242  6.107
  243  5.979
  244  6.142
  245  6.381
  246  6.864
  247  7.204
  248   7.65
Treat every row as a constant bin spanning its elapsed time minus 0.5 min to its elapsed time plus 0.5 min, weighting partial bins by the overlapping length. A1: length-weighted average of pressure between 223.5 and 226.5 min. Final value 8.04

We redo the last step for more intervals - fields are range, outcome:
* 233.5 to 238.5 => 6.79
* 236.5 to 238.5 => 6.76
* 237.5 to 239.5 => 6.58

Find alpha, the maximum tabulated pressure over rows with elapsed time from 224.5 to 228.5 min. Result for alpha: 8.002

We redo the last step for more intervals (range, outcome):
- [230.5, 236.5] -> 6.903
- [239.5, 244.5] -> 6.249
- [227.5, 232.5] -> 6.921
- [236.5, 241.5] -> 6.812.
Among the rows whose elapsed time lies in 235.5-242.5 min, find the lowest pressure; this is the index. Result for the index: 6.107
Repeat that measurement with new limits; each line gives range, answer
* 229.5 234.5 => 6.241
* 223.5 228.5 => 6.921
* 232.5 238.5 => 6.611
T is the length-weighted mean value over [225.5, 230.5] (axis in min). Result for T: 6.95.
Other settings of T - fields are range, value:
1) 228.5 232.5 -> 6.35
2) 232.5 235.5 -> 6.7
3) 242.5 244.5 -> 6.06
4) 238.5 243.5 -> 6.18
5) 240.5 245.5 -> 6.15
